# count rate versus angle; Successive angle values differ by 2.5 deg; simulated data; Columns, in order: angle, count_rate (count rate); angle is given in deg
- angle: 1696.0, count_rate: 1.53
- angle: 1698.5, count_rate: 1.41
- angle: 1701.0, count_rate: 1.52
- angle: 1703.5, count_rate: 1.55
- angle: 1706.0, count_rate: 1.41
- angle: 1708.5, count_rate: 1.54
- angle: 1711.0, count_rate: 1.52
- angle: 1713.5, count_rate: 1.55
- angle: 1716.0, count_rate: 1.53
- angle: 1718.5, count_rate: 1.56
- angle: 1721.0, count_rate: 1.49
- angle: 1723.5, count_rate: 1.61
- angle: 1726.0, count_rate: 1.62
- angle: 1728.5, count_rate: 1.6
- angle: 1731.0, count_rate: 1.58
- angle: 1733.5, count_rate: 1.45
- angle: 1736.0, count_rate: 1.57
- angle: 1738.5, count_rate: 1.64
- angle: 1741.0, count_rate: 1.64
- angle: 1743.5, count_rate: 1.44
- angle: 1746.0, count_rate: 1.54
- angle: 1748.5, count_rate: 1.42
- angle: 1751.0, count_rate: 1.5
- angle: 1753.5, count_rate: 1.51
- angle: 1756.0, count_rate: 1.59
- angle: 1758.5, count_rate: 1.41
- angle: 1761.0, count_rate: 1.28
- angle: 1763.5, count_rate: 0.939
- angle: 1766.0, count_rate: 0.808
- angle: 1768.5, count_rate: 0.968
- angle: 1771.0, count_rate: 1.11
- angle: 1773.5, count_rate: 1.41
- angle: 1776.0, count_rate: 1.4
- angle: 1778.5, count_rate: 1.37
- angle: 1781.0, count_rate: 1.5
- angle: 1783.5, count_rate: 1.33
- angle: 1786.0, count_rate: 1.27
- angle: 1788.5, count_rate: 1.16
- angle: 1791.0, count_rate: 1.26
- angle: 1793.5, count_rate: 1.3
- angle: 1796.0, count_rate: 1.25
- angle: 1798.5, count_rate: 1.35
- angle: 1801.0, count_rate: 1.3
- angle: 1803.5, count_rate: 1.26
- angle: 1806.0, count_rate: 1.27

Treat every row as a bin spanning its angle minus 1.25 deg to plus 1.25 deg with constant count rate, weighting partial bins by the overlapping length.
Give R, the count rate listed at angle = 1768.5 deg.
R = 0.968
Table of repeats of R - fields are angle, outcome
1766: 0.808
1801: 1.3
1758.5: 1.41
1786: 1.27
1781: 1.5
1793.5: 1.3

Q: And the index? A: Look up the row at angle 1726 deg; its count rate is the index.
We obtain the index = 1.62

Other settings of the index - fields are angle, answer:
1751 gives 1.5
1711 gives 1.52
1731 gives 1.58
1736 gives 1.57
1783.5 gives 1.33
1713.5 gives 1.55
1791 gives 1.26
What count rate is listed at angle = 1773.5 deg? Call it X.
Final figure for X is 1.41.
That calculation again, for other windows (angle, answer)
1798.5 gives 1.35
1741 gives 1.64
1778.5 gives 1.37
